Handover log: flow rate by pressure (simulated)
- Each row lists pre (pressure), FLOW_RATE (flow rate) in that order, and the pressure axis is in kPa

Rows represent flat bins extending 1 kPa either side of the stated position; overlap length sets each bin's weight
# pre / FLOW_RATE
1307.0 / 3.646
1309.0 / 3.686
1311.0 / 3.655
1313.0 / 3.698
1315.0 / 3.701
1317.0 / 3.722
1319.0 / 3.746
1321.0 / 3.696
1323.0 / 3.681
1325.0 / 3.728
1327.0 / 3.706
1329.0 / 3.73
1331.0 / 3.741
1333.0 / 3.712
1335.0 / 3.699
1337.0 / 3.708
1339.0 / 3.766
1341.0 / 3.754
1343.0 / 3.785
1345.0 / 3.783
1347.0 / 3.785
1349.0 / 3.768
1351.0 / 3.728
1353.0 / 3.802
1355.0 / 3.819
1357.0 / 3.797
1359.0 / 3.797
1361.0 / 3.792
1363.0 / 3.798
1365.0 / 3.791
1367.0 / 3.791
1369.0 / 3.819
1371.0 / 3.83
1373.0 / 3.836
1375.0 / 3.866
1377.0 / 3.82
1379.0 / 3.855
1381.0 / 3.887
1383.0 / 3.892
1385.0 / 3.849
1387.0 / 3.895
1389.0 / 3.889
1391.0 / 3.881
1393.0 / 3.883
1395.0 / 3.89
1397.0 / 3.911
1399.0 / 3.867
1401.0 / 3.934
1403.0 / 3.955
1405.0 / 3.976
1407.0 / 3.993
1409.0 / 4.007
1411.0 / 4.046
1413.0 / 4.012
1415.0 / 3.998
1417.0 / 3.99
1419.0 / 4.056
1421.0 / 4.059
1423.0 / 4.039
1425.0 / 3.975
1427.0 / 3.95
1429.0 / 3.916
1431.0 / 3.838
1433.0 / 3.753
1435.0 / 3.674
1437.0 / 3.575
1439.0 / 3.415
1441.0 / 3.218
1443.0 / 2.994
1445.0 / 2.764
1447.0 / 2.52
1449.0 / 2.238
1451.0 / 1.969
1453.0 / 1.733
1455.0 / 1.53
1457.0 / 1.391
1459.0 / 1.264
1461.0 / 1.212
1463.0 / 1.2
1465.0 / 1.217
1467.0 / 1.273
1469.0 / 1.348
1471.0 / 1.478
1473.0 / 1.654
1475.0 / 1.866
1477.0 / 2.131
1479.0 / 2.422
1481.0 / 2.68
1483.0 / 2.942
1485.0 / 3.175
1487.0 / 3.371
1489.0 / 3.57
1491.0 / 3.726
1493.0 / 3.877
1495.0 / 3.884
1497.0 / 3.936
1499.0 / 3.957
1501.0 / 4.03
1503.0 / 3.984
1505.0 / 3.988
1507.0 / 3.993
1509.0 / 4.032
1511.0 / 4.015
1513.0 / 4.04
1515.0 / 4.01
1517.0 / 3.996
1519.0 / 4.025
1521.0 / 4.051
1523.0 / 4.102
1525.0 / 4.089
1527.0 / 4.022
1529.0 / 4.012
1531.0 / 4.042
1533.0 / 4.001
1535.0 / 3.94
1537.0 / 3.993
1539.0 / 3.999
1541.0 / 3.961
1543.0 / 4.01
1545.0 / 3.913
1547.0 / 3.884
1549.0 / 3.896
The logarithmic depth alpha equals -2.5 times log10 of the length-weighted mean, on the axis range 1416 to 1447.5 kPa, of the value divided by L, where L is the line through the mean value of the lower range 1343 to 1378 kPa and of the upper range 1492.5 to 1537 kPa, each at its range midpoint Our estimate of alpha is 0.077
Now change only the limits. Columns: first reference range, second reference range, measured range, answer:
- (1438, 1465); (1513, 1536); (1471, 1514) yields -0.04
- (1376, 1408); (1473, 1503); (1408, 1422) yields -0.08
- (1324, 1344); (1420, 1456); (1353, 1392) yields -0.09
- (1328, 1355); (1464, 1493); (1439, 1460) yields 0.21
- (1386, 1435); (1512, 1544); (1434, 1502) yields 0.48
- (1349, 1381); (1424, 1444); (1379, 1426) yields -0.07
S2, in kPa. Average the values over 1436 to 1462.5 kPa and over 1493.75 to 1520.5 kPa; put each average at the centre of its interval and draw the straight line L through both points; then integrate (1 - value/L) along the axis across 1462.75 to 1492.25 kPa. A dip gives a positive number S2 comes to 8.1 kPa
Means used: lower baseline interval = 2.27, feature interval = 2.31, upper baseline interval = 3.99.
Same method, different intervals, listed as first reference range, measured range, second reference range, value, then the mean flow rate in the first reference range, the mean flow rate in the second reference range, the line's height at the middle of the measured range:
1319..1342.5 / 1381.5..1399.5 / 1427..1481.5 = -4.93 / 3.72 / 2.33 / 3.05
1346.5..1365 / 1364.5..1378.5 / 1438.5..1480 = -1.29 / 3.79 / 1.93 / 3.5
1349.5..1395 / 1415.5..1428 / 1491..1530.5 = -0.38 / 3.83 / 4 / 3.89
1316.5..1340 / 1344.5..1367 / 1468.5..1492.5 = -1.76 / 3.72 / 2.58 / 3.51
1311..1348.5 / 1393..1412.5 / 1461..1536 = -2.32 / 3.73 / 3.27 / 3.53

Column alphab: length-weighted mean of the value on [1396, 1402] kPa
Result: 3.9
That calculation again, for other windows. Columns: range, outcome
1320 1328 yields 3.7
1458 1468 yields 1.23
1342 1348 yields 3.78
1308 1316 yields 3.69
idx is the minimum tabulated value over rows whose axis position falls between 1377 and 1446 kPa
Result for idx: 2.764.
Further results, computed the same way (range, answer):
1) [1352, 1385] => 3.791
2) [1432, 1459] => 1.264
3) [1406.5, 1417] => 3.99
